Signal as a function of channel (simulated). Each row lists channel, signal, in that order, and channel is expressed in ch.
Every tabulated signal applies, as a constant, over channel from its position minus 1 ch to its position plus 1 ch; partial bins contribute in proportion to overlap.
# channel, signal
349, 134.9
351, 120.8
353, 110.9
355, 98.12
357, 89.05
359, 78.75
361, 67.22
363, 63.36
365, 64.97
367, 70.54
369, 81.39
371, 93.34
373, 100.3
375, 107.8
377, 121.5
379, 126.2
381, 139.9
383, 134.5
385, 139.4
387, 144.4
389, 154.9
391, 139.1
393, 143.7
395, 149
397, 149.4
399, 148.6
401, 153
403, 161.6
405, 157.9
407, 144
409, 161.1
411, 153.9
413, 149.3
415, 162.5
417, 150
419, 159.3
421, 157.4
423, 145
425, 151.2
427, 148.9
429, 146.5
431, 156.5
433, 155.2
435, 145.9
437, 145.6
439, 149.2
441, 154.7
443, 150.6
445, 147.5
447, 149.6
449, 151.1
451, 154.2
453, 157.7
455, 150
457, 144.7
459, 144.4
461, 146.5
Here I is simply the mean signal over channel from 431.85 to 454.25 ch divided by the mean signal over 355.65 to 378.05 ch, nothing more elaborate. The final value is 1.76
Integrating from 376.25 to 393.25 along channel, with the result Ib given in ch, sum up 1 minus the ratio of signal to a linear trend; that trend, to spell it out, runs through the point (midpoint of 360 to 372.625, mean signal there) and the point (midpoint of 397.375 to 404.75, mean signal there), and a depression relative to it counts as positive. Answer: -3.16 ch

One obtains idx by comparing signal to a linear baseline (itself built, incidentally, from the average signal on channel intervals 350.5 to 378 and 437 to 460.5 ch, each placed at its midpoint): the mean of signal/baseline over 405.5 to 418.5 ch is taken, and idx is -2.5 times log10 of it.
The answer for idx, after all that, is -0.24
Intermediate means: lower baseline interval 90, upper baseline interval 150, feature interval 154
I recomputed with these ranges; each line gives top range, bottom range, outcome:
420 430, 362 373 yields 1.94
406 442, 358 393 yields 1.40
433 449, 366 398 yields 1.20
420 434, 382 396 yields 1.06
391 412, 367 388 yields 1.30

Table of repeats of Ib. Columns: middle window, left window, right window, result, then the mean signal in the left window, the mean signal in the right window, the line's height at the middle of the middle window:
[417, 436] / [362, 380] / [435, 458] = -2.40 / 92.2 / 150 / 135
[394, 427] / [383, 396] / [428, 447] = -1.43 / 144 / 150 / 147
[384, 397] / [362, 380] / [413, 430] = -3.39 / 92.2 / 152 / 115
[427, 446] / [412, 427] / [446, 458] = 0.26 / 153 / 151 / 152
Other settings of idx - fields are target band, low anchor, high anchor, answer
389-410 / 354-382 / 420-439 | -0.23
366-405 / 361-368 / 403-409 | -0.18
